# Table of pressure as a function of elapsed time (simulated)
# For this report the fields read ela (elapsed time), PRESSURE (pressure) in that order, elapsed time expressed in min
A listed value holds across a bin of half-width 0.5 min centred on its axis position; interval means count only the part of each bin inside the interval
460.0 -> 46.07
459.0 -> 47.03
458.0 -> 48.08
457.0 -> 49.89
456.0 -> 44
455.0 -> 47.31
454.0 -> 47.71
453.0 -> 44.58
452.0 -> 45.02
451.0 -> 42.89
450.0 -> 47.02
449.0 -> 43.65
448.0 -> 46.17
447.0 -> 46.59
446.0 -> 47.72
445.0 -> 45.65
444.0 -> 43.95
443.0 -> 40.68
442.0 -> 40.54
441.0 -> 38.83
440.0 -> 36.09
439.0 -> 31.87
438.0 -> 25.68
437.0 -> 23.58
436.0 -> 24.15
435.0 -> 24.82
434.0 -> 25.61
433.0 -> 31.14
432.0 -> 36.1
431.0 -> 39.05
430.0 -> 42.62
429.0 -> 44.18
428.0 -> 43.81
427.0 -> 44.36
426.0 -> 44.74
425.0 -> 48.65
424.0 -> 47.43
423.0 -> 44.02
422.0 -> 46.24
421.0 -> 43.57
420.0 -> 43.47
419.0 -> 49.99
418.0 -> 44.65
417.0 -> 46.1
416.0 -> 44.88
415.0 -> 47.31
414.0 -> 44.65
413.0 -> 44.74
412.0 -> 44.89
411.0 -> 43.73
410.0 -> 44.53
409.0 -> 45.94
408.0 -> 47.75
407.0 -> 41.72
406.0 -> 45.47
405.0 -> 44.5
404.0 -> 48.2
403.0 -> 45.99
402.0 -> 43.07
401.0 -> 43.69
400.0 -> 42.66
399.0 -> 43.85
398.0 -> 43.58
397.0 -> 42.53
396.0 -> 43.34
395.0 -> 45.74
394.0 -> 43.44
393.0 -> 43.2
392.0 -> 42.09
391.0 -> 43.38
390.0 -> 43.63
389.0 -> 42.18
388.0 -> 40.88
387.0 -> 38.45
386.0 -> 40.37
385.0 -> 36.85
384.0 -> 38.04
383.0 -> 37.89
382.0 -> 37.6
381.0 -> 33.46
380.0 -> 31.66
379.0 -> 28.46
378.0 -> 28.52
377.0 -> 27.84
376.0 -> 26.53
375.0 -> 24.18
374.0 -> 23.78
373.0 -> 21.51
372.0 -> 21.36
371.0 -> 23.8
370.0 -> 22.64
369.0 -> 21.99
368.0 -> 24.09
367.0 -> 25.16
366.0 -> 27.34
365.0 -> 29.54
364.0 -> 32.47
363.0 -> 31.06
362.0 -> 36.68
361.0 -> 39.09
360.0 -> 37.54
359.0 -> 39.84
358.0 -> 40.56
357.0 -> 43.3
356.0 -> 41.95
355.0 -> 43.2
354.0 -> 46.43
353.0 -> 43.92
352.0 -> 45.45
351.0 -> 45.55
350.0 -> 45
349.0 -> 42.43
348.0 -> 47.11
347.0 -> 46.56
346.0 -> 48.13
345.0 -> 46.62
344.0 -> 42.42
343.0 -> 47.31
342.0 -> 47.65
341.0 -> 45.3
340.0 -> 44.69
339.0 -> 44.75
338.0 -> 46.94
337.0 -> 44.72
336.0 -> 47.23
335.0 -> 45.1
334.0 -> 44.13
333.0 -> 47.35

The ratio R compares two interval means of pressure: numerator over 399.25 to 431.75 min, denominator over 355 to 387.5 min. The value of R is 1.41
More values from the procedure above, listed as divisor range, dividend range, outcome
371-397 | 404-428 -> 1.29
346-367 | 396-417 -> 1.11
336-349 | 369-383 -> 0.59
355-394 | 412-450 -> 1.21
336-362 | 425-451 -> 0.87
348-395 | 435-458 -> 1.15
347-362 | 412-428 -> 1.06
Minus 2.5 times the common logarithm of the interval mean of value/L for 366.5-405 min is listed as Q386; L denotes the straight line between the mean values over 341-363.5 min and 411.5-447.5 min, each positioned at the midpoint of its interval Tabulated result 0.17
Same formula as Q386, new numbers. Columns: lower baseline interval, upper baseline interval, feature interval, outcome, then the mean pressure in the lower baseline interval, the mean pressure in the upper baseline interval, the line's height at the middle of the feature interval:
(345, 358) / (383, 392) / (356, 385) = 0.35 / 44.8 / 40.4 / 42.5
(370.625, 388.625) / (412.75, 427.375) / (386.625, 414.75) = -0.14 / 31.3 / 45.7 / 38.8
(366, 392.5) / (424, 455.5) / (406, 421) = -0.24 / 31.7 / 40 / 36.4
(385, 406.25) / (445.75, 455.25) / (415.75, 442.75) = 0.15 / 43.2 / 45.8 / 44.8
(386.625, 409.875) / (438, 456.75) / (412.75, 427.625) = -0.05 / 43.7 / 43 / 43.4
